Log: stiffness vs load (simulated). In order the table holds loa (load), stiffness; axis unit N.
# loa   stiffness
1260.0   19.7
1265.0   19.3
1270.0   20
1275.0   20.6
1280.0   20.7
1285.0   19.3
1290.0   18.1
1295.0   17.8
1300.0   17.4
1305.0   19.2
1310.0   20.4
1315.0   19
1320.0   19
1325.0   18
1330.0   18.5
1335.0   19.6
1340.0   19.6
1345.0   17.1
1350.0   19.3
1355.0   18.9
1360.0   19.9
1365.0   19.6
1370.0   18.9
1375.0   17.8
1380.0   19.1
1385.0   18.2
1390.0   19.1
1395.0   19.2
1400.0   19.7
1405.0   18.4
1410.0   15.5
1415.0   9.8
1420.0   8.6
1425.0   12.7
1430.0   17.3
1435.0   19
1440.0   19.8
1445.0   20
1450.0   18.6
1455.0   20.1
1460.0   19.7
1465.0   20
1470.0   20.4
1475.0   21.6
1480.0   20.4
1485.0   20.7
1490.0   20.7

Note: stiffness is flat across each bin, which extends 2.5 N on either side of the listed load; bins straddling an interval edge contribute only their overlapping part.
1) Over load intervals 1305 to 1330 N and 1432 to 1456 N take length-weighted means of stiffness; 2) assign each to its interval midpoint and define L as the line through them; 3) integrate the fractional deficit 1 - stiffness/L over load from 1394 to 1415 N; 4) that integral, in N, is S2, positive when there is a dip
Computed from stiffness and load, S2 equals 2.4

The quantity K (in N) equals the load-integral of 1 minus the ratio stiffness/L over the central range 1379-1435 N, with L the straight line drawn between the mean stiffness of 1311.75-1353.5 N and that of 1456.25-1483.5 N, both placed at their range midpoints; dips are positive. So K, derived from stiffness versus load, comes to 9.8 N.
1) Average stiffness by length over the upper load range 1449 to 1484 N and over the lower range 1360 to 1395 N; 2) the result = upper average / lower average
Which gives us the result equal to 1.07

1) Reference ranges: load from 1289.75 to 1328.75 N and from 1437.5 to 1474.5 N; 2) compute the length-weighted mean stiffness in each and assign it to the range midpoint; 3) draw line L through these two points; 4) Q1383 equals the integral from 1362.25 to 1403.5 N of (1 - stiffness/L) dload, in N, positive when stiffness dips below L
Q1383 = 0.7 N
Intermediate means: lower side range 18.6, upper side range 19.9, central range 18.9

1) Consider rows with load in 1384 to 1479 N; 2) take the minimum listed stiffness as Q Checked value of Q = 8.6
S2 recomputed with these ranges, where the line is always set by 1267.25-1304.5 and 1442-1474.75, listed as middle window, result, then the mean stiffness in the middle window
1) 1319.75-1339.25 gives 0.52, 18.8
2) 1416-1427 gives 5.19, 10.4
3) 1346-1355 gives 0.28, 18.8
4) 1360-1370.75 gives 0.02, 19.5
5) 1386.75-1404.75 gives 0.43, 19.2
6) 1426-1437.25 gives 1.36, 17.4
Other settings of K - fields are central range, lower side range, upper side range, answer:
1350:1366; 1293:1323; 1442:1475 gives -0.2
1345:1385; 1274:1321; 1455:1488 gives 1.5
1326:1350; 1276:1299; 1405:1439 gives -2.0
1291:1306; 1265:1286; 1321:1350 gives 1.2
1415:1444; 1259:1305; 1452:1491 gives 7.1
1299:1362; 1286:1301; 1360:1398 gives -2.0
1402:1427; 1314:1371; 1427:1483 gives 8.1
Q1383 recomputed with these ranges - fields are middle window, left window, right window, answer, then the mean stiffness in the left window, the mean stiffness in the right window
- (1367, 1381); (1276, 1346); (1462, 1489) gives 0.7 N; 18.9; 20.6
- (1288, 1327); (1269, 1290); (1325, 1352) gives 1.5 N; 19.9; 18.7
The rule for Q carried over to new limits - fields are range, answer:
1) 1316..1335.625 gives 18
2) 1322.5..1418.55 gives 9.8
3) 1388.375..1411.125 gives 15.5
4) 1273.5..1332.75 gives 17.4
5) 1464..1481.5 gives 20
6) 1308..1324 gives 19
